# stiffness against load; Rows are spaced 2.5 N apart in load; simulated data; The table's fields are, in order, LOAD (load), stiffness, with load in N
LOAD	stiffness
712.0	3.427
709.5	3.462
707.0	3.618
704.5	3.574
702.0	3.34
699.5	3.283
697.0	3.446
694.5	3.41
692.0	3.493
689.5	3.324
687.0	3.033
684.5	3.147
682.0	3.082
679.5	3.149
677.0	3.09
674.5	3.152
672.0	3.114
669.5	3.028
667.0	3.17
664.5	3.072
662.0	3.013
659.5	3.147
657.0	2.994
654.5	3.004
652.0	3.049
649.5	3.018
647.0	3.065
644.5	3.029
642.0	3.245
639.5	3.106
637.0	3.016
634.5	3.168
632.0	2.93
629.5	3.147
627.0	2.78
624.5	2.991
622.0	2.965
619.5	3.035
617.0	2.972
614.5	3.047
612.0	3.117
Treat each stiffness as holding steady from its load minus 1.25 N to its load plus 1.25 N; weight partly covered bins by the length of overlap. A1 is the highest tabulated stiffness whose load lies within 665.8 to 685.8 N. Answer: 3.17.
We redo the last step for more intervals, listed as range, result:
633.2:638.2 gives 3.168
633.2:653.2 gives 3.245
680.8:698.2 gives 3.493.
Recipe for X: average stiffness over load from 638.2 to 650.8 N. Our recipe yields 3.09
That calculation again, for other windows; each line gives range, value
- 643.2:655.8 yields 3.03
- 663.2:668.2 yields 3.12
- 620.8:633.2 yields 2.96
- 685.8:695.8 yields 3.32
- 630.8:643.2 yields 3.09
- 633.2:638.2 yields 3.09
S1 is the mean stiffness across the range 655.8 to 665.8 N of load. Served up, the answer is 3.06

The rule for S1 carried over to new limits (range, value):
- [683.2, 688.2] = 3.09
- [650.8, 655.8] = 3.03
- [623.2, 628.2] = 2.89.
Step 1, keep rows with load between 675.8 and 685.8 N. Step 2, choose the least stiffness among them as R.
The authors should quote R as 3.082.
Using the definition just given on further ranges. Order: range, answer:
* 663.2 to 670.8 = 3.028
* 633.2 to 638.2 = 3.016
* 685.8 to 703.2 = 3.033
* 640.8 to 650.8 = 3.018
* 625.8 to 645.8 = 2.78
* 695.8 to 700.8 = 3.283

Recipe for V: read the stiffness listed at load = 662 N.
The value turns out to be 3.013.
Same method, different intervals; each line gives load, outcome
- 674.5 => 3.152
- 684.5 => 3.147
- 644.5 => 3.029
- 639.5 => 3.106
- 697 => 3.446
